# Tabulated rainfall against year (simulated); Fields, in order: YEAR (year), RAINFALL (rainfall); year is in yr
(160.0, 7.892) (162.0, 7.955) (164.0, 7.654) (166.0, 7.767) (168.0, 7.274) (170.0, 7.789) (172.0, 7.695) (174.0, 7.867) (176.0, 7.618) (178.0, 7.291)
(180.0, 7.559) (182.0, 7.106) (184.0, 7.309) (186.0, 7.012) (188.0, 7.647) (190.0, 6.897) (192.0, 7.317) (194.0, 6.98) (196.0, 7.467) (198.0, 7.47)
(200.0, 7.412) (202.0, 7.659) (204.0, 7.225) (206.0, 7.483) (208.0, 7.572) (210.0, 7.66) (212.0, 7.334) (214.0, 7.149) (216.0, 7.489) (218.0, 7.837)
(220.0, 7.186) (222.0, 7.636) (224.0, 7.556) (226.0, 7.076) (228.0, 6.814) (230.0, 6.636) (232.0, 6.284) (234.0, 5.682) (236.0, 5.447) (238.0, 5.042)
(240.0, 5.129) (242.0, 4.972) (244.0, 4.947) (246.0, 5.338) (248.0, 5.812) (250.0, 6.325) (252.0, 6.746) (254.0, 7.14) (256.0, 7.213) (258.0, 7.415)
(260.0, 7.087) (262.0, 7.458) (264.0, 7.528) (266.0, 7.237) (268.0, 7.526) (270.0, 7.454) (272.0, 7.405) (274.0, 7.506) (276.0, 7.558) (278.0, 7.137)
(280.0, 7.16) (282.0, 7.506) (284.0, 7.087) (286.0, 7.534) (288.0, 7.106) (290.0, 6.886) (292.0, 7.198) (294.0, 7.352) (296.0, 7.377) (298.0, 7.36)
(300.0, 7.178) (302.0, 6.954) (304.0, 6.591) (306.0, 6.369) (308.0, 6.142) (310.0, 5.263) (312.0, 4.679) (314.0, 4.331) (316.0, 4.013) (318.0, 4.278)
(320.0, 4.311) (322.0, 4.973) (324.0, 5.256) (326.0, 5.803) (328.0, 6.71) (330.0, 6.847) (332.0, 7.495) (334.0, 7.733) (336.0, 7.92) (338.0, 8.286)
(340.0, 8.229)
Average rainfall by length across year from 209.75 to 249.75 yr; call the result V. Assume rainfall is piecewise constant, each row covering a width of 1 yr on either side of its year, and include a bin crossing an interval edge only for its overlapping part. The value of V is 6.43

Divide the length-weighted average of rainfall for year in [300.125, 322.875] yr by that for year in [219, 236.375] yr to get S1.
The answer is 0.8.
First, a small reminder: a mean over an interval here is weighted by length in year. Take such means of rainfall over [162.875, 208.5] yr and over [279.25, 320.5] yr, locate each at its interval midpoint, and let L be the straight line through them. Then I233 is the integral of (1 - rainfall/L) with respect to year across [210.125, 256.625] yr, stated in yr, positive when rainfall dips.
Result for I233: 3.3 yr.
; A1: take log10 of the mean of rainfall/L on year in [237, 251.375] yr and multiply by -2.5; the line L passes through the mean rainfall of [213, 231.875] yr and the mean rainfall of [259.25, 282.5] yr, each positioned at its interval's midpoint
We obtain 0.33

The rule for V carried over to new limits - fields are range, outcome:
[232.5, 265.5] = 6.22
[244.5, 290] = 7.08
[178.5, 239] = 7.1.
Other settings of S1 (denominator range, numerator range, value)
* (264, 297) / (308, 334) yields 0.74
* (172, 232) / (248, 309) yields 0.97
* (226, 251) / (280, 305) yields 1.25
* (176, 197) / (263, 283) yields 1.02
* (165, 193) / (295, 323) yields 0.77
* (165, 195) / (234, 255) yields 0.77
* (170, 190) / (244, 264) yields 0.90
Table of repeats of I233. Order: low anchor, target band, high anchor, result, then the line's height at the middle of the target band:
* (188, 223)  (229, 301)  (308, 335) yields -4.17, 6.45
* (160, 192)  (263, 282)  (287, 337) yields -2.26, 6.61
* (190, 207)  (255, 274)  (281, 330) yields -2.13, 6.63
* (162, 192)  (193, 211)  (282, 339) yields -0.40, 7.28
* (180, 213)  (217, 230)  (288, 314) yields -0.27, 7.14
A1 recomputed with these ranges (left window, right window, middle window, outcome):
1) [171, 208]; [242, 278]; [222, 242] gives 0.146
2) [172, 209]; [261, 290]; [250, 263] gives 0.038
